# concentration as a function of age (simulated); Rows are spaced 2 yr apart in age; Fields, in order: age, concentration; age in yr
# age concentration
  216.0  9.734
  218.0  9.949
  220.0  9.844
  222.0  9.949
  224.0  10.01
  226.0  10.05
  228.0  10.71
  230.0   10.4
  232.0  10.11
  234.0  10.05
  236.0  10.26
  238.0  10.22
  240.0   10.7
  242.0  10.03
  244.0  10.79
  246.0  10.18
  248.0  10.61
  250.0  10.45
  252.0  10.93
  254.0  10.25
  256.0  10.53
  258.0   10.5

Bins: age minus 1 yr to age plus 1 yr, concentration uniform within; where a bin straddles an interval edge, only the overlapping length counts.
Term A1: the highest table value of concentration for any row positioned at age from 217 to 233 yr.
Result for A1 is 10.71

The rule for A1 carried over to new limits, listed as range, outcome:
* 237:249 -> 10.79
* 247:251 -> 10.61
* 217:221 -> 9.949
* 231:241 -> 10.7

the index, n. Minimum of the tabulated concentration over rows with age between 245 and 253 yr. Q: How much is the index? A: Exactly 10.18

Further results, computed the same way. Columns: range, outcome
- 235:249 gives 10.03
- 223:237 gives 10.01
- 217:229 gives 9.844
